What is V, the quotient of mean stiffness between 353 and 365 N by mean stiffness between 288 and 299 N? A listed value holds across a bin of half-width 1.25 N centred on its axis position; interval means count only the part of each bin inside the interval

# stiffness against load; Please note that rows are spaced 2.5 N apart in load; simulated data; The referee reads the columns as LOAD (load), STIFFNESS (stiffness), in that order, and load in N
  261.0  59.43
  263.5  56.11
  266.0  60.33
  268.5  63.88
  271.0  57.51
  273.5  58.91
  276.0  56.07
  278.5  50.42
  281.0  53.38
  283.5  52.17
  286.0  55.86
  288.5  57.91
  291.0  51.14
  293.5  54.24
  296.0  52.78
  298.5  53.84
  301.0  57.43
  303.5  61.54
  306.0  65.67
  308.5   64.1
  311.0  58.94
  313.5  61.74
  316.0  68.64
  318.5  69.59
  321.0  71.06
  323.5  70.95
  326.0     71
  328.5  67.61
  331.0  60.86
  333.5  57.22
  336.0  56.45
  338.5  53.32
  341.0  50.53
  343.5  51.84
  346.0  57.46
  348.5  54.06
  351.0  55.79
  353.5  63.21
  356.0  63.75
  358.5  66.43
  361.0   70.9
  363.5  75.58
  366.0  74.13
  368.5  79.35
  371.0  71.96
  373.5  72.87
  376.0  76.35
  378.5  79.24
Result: 1.3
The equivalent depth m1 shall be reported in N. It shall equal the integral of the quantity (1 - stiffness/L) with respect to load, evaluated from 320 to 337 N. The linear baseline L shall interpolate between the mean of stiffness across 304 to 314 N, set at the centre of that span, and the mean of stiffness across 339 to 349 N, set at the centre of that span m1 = -2.2 N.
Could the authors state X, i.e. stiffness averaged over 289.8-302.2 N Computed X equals 53.9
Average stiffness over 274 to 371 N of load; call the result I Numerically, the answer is 61.1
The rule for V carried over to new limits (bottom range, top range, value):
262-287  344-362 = 1.08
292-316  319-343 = 1.05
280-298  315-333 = 1.26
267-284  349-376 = 1.23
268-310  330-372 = 1.10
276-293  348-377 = 1.29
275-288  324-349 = 1.09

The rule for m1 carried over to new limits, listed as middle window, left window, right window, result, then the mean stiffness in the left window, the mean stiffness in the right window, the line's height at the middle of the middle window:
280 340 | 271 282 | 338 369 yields -1.97 N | 55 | 62.6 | 58.3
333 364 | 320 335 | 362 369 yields 5.31 N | 66.2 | 75.8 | 71.5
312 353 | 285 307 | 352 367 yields 1.38 N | 56.6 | 68.7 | 63.6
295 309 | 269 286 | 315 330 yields 0.91 N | 55.2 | 69.7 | 63.1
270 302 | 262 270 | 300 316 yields 3.32 N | 60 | 62.2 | 61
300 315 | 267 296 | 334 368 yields -1.06 N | 55.5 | 61.4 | 57.7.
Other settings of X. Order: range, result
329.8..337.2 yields 58.2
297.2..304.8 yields 57.6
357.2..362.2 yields 68.6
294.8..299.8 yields 53.4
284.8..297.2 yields 54.4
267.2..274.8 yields 60.1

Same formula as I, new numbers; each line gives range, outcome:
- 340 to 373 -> 64.5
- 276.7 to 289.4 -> 53.9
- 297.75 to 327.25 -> 64.7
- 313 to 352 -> 61.2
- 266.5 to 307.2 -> 56.5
